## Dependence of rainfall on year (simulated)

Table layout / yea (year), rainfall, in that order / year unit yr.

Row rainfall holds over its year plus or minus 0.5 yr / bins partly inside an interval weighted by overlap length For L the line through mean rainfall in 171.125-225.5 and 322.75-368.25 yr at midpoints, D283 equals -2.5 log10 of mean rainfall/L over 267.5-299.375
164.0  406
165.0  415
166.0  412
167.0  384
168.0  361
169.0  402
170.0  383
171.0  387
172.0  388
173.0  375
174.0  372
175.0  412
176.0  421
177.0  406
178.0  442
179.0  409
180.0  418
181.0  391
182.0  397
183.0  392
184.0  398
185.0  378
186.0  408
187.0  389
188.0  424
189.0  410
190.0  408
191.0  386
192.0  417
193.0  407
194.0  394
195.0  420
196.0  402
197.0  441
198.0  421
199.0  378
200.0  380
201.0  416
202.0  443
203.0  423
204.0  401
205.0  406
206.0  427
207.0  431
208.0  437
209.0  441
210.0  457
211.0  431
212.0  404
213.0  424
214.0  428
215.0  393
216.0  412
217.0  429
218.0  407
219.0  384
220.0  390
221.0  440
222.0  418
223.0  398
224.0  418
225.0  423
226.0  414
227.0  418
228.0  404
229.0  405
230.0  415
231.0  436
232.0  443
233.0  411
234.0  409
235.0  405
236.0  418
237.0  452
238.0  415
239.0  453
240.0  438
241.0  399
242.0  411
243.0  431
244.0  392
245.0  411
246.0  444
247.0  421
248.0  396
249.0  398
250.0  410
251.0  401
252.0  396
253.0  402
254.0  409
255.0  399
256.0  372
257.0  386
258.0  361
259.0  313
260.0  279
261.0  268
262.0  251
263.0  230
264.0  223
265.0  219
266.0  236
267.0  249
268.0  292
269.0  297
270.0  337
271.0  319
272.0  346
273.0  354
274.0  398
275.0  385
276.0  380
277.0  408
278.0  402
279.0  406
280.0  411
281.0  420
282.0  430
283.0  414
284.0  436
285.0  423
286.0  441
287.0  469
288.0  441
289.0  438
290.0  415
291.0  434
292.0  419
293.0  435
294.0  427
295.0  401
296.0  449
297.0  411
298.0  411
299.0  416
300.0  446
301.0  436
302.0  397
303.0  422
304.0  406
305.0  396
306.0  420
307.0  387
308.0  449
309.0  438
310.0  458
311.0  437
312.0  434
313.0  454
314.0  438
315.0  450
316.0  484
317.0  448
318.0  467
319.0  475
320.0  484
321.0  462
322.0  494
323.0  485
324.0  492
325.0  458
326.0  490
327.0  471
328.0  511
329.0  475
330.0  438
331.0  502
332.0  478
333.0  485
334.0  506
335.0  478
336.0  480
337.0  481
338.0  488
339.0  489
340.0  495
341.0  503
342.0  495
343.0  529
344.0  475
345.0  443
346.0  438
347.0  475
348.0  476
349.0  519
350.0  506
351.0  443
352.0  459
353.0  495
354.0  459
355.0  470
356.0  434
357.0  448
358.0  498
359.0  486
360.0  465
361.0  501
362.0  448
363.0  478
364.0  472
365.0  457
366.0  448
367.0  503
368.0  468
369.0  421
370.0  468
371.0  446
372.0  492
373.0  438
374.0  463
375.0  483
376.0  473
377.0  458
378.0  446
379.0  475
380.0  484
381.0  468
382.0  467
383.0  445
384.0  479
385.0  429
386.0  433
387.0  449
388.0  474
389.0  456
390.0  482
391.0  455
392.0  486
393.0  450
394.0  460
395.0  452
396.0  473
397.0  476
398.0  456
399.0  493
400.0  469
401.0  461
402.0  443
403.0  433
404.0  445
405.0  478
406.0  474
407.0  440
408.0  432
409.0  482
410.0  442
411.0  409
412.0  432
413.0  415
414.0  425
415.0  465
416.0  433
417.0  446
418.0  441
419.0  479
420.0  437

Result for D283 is 0.122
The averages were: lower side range 410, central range 402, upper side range 478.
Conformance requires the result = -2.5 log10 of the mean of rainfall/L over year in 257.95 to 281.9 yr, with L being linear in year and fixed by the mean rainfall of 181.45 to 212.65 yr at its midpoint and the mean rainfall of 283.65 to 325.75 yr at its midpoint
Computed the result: 0.31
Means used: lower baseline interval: 412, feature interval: 325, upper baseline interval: 440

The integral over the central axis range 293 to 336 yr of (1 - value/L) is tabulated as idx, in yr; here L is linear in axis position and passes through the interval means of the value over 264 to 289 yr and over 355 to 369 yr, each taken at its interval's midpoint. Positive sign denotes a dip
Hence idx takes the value -3.9 yr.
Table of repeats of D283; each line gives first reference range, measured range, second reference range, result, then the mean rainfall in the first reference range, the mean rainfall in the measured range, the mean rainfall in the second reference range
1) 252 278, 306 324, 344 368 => -0.12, 327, 456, 471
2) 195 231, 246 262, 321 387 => 0.16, 416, 372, 473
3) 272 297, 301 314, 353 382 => 0.01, 417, 426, 467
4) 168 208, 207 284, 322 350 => 0.13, 405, 387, 484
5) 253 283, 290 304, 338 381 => -0.11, 340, 422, 472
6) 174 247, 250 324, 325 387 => 0.13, 414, 397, 472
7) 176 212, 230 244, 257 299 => -0.09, 412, 423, 369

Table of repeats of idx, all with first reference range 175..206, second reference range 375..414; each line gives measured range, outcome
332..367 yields -2.45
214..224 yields 0.13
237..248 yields -0.03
